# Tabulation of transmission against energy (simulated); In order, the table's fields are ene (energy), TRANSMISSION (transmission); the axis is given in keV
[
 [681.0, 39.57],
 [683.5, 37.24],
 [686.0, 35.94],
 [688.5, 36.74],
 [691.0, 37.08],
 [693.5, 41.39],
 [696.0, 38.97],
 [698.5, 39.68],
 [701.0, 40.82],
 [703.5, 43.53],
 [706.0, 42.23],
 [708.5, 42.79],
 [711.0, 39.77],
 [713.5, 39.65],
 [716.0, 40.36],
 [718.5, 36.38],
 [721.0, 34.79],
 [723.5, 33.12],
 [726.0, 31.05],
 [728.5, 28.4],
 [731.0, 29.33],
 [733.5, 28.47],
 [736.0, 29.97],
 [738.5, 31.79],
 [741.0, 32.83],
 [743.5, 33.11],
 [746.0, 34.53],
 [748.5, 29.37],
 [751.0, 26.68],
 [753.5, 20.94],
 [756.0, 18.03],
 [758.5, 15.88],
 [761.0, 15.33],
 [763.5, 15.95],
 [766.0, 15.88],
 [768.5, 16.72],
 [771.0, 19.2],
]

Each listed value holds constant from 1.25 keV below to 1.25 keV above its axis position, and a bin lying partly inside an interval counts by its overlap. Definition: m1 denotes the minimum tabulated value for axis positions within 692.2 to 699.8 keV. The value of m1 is 38.97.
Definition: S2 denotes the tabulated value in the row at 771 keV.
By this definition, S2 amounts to 19.2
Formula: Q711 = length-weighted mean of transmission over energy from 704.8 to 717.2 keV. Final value 41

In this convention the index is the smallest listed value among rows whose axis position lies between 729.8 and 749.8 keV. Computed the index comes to 28.47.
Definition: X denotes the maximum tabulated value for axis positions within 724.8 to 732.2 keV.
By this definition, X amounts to 31.05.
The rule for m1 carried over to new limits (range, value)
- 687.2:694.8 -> 36.74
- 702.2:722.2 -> 34.79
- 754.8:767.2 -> 15.33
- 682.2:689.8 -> 35.94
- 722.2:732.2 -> 28.4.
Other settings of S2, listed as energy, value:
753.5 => 20.94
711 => 39.77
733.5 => 28.47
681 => 39.57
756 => 18.03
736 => 29.97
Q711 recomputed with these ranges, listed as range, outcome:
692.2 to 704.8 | 40.9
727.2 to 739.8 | 29.6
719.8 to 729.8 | 31.8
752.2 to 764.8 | 17.3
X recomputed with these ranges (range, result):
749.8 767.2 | 26.68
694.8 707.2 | 43.53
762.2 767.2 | 15.95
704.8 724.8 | 42.79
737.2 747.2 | 34.53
